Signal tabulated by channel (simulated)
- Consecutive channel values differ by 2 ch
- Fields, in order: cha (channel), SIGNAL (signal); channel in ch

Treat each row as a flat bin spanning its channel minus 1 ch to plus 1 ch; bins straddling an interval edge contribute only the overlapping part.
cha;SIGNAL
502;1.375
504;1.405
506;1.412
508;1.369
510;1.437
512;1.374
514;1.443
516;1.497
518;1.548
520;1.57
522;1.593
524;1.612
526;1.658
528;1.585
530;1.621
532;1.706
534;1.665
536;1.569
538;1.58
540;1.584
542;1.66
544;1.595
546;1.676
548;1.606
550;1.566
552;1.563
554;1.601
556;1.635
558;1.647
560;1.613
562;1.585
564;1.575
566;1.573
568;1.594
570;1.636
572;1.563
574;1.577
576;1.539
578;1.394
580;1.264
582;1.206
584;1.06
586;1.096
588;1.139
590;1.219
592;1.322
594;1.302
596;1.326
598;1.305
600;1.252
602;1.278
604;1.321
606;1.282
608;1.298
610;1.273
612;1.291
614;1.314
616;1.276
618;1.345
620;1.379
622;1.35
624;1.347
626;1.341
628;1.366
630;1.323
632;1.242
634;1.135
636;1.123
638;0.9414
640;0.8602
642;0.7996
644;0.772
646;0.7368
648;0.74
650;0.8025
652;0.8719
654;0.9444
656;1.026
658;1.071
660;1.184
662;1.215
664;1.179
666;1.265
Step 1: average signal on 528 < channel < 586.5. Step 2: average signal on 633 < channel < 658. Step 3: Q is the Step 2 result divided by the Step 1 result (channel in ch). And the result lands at 0.6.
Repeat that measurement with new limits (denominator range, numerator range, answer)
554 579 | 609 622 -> 0.83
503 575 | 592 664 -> 0.74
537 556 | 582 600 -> 0.76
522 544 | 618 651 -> 0.67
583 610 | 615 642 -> 0.98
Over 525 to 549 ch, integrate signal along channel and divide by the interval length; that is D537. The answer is 1.63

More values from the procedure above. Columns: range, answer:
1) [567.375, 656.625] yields 1.21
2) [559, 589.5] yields 1.42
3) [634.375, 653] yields 0.859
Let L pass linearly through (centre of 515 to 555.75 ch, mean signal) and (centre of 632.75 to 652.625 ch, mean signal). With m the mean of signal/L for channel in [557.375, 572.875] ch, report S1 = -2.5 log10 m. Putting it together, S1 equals -0.14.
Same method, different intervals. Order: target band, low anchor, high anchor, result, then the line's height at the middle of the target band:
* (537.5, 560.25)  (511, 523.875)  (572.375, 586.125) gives -0.14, 1.42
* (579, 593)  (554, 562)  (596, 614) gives 0.20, 1.42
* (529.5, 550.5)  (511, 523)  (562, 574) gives -0.06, 1.54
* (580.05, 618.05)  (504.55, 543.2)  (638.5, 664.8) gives -0.06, 1.19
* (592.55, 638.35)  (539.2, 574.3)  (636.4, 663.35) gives -0.10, 1.18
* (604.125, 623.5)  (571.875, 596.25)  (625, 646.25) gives -0.13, 1.17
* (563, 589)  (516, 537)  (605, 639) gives 0.03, 1.43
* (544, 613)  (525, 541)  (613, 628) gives 0.04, 1.47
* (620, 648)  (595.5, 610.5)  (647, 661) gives -0.01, 1.08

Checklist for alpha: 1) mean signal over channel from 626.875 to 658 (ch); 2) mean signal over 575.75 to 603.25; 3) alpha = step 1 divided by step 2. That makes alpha 0.78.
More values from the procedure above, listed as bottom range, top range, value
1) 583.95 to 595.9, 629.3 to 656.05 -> 0.78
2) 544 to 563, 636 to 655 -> 0.53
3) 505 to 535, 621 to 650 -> 0.69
